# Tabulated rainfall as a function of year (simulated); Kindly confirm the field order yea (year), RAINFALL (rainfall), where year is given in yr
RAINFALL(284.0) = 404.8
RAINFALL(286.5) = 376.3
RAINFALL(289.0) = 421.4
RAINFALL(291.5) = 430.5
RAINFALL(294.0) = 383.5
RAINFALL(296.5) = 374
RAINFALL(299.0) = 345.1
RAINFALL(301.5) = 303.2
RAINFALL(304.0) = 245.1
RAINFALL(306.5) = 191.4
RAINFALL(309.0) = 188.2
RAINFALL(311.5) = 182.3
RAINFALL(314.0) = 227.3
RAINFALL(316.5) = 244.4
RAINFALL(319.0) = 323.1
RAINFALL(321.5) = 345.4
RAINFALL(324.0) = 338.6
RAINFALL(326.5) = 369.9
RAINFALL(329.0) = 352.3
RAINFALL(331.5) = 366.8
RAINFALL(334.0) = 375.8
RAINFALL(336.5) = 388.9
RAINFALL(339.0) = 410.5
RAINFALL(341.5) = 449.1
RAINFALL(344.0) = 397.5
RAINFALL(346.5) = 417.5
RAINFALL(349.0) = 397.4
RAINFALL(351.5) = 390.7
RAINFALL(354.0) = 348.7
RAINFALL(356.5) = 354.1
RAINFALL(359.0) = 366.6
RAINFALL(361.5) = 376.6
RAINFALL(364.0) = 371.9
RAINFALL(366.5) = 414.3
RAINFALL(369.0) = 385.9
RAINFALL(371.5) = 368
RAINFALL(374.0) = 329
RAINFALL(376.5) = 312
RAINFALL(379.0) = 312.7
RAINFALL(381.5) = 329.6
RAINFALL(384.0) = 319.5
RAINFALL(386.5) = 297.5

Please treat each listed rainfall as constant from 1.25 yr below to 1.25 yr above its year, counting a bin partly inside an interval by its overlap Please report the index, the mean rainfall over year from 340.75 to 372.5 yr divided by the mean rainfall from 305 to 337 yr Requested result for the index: 1.30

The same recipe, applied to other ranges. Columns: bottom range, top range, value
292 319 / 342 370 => 1.40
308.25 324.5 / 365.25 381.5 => 1.34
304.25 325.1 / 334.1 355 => 1.57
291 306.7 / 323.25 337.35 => 1.11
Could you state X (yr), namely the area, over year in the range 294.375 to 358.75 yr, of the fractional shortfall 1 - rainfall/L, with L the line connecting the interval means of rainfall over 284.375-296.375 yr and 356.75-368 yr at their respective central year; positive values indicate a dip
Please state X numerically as 9.1 yr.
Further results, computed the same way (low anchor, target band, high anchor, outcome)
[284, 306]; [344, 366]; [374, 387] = -3.5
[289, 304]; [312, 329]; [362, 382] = 2.5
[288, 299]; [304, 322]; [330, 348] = 7.2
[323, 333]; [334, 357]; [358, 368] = -1.6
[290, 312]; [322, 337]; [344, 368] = -0.9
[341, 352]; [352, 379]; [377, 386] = -0.1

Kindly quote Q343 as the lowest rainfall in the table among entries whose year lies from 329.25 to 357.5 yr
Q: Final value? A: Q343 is 348.7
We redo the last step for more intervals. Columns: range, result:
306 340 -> 182.3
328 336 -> 352.3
